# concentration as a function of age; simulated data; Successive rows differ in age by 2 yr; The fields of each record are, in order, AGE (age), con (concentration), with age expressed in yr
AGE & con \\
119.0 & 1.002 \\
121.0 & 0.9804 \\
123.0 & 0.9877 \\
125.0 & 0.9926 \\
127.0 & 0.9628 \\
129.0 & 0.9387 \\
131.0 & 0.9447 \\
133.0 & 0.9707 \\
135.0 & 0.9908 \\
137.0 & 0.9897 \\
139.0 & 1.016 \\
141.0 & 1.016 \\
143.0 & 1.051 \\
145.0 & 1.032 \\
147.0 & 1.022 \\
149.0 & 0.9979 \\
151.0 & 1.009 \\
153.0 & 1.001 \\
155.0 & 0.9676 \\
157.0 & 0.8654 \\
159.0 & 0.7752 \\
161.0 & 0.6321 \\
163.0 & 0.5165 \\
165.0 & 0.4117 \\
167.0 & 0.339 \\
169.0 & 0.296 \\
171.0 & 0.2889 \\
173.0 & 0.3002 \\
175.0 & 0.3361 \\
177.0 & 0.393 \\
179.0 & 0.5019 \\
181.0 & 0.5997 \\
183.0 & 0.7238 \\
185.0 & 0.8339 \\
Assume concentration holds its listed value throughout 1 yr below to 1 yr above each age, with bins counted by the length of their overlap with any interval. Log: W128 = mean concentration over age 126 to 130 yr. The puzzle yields 0.951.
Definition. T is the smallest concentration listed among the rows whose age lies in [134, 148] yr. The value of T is 0.9897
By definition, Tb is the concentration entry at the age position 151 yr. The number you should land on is 1.009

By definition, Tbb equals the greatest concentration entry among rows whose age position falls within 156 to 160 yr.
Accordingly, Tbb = 0.8654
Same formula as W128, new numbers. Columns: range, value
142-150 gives 1.03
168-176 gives 0.305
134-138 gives 0.99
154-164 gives 0.751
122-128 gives 0.981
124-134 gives 0.962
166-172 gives 0.308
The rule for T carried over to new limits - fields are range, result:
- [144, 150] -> 0.9979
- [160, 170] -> 0.296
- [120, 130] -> 0.9387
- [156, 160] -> 0.7752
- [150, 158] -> 0.8654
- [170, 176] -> 0.2889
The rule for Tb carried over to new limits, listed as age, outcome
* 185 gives 0.8339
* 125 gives 0.9926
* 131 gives 0.9447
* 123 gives 0.9877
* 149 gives 0.9979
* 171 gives 0.2889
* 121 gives 0.9804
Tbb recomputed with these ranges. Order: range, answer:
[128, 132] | 0.9447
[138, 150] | 1.051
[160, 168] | 0.6321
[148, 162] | 1.009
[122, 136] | 0.9926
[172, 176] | 0.3361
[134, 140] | 1.016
